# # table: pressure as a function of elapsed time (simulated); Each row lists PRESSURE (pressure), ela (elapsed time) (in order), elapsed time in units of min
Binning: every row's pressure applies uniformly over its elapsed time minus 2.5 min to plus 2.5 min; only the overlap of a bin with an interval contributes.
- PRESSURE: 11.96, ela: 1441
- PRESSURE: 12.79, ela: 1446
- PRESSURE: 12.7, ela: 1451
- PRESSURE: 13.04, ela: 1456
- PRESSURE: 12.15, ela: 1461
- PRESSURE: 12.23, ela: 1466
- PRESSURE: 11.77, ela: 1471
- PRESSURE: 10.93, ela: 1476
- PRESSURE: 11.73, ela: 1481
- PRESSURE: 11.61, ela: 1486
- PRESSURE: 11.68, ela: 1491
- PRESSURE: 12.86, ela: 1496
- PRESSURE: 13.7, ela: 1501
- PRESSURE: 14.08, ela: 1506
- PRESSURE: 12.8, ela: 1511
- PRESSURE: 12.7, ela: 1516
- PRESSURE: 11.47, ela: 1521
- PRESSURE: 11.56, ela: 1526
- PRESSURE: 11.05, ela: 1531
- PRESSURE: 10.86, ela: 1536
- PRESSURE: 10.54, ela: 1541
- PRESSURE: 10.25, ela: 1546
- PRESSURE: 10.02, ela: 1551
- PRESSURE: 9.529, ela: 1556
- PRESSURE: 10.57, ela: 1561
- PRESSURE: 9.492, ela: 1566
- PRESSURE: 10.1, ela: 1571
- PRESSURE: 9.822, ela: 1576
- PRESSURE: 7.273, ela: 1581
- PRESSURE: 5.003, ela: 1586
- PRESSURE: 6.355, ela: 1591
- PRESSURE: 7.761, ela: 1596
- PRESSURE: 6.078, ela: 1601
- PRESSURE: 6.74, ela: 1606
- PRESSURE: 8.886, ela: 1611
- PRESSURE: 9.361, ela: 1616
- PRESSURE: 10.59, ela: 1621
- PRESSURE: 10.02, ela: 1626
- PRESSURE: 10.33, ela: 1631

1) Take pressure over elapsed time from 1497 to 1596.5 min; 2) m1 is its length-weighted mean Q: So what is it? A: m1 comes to 10.3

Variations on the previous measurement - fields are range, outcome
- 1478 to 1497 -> 11.9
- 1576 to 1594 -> 6.76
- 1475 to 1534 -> 12.2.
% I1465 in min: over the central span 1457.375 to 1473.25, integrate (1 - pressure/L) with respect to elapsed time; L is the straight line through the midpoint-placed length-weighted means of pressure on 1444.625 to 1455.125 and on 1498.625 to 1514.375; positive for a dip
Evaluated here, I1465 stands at 1.0 min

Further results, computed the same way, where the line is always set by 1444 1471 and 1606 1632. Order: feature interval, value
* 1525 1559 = 1.38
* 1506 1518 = -1.60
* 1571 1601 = 8.16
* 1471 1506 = -0.86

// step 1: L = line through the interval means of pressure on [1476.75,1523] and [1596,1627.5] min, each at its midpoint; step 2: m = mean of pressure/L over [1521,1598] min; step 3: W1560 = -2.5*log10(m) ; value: 0.11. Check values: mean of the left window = 12.5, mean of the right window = 8.5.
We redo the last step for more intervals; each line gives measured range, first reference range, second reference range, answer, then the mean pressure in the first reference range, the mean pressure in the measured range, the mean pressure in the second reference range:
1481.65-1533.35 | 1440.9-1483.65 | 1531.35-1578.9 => -0.11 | 12.2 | 12.3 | 10.1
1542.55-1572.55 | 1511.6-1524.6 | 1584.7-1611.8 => -0.06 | 12.1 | 10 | 6.75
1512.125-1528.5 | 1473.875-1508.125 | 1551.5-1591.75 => -0.09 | 12.4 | 12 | 8.69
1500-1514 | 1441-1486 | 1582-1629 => -0.24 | 12.1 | 13.5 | 7.87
